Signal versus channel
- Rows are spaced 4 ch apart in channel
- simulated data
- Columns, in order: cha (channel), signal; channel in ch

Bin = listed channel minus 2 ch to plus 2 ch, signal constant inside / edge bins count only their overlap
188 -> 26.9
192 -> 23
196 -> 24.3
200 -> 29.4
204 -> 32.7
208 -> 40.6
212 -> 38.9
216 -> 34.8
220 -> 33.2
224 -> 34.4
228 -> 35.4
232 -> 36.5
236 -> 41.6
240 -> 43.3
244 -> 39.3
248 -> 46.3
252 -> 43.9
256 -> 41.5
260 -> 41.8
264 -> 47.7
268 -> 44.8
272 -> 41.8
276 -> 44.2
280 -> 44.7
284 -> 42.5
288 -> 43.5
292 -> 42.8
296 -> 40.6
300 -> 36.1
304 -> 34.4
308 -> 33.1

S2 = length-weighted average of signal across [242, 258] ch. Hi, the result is 42.8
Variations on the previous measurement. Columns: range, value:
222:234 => 35.4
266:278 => 43.6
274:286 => 43.8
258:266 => 44.8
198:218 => 35.3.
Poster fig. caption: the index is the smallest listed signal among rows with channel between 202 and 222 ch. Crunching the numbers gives 32.7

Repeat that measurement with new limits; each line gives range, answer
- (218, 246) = 33.2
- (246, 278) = 41.5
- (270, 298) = 40.6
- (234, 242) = 41.6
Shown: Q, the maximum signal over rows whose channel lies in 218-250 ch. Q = 46.3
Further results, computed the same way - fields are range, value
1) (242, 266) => 47.7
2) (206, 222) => 40.6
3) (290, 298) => 42.8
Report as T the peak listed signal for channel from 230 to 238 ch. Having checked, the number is 41.6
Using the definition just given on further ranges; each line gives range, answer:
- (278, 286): 44.7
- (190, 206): 32.7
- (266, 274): 44.8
